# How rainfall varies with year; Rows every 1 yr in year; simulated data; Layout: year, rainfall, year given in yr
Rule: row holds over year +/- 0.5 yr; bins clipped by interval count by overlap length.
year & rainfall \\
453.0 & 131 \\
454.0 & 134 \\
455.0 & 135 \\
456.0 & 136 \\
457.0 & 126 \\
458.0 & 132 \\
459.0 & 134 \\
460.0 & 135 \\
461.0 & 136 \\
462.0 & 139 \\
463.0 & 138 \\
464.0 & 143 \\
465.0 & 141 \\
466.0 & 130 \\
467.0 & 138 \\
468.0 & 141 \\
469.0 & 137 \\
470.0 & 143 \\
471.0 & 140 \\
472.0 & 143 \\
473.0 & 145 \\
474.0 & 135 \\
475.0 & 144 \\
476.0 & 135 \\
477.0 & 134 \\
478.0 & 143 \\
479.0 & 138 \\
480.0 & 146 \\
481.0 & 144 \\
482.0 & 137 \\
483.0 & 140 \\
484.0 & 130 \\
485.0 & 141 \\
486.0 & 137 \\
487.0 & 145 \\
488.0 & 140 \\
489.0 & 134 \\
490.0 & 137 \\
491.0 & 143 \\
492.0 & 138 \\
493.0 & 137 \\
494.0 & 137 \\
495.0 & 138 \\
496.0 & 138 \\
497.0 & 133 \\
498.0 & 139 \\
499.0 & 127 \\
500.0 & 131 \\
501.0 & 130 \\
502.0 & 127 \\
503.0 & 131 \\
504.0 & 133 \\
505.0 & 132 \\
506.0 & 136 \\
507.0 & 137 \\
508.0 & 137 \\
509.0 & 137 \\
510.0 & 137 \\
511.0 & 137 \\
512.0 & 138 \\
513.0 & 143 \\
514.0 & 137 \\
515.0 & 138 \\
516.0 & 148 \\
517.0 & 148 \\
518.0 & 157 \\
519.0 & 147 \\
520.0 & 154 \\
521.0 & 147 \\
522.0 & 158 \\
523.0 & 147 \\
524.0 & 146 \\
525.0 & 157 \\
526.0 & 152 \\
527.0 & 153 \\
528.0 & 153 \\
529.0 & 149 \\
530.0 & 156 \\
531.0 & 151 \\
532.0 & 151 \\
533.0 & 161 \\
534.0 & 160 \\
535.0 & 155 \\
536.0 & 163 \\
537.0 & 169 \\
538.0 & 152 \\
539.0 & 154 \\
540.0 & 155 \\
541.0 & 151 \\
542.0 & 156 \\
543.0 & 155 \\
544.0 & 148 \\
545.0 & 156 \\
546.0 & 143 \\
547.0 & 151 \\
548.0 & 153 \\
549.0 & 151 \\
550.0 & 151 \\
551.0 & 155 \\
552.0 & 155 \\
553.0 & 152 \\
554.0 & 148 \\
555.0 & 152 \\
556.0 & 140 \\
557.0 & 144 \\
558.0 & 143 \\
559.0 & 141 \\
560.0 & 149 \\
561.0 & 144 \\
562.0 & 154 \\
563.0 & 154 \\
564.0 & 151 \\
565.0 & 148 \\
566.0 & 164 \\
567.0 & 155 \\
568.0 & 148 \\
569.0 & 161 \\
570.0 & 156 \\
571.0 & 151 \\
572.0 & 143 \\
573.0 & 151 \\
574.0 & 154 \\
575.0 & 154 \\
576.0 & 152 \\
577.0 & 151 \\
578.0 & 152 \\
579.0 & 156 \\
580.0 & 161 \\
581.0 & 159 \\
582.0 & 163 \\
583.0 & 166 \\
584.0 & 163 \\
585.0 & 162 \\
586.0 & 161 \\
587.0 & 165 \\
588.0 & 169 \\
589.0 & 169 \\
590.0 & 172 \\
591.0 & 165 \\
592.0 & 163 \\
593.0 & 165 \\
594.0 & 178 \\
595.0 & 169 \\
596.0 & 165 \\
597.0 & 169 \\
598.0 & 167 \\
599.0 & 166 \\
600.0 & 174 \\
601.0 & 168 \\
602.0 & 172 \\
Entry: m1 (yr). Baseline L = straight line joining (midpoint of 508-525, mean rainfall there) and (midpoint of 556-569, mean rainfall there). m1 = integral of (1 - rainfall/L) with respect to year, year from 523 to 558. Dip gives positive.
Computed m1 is -1.2 yr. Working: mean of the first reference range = 145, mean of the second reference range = 150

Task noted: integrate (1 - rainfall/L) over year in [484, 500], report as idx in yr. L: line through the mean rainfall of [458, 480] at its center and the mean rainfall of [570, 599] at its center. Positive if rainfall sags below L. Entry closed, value 0.67 yr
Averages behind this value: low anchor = 139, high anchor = 161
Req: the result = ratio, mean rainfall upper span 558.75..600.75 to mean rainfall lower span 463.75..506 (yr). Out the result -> 1.16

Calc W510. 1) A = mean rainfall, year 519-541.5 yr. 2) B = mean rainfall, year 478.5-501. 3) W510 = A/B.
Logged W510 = 1.12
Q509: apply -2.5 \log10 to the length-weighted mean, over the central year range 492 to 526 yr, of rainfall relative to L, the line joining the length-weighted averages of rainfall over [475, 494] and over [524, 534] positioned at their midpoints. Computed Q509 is 0.053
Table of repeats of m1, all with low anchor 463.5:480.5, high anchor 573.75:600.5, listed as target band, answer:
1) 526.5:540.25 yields -0.31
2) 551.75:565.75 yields 0.82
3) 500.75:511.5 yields 0.93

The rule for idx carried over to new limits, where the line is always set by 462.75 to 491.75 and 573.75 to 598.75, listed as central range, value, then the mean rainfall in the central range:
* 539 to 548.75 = 0.11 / 152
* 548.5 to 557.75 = 0.37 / 150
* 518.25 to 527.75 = -0.14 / 151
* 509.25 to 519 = 0.31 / 143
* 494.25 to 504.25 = 0.79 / 133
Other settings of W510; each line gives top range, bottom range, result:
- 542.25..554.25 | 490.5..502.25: 1.12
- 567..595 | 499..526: 1.13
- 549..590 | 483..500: 1.13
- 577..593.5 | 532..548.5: 1.05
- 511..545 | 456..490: 1.10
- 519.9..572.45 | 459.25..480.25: 1.09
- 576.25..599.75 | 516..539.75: 1.07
